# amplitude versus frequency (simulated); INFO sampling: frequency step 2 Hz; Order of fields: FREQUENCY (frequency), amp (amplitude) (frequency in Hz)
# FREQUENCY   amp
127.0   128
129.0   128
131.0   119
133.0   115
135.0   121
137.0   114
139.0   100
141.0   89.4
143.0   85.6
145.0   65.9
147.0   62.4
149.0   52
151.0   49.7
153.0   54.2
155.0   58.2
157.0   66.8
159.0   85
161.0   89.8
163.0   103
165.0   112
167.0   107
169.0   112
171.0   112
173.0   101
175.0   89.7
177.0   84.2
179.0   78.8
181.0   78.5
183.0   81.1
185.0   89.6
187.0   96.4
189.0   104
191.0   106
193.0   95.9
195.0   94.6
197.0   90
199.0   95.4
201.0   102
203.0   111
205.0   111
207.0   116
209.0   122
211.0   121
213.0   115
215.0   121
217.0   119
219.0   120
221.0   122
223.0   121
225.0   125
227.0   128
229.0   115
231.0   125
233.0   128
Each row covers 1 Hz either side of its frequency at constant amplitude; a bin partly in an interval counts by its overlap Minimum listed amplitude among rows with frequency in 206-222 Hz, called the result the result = 115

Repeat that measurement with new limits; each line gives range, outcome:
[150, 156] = 49.7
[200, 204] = 102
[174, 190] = 78.5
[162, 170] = 103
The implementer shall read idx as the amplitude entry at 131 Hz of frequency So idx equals 119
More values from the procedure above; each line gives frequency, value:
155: 58.2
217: 119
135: 121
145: 65.9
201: 102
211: 121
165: 112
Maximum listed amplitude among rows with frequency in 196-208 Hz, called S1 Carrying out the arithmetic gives 116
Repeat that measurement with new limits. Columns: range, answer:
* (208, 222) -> 122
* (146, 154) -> 62.4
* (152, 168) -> 112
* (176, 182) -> 84.2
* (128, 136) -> 128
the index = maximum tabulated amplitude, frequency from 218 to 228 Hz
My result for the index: 128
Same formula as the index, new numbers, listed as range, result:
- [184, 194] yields 106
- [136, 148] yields 114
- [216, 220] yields 120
